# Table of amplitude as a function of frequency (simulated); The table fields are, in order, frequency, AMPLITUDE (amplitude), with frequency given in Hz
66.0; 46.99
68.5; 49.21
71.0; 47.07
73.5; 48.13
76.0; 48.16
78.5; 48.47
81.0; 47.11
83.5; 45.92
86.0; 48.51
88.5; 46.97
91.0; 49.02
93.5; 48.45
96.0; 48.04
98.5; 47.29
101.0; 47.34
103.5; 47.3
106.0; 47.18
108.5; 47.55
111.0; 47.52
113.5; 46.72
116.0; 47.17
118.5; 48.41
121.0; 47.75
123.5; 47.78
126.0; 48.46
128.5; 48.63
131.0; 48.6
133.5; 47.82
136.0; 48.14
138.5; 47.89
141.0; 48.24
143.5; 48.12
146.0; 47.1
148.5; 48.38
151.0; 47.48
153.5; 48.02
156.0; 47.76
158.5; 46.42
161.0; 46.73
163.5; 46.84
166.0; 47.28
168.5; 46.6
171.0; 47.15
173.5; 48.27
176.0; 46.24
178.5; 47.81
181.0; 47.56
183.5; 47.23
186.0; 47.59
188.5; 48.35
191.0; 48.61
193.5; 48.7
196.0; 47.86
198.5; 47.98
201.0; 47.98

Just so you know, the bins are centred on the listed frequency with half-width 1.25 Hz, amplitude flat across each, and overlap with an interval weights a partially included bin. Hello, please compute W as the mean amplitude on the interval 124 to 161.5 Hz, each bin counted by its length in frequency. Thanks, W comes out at 47.9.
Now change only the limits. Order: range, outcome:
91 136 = 47.8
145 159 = 47.6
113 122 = 47.6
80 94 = 47.6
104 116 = 47.2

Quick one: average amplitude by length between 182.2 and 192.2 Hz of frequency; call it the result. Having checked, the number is 47.9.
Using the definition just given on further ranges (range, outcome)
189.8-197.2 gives 48.4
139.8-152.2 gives 47.9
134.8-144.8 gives 48.1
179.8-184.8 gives 47.4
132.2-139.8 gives 48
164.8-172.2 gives 47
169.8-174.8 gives 47.7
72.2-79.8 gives 48.2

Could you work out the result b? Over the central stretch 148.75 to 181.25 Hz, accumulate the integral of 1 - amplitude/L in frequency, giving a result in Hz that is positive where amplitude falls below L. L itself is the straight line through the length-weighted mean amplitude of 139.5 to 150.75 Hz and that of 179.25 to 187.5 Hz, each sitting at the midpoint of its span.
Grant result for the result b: 0.3 Hz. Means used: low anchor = 47.9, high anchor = 47.5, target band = 47.3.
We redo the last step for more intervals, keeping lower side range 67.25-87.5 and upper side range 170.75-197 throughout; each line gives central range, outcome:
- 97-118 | 0.22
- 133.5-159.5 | 0.01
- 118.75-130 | -0.09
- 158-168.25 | 0.21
